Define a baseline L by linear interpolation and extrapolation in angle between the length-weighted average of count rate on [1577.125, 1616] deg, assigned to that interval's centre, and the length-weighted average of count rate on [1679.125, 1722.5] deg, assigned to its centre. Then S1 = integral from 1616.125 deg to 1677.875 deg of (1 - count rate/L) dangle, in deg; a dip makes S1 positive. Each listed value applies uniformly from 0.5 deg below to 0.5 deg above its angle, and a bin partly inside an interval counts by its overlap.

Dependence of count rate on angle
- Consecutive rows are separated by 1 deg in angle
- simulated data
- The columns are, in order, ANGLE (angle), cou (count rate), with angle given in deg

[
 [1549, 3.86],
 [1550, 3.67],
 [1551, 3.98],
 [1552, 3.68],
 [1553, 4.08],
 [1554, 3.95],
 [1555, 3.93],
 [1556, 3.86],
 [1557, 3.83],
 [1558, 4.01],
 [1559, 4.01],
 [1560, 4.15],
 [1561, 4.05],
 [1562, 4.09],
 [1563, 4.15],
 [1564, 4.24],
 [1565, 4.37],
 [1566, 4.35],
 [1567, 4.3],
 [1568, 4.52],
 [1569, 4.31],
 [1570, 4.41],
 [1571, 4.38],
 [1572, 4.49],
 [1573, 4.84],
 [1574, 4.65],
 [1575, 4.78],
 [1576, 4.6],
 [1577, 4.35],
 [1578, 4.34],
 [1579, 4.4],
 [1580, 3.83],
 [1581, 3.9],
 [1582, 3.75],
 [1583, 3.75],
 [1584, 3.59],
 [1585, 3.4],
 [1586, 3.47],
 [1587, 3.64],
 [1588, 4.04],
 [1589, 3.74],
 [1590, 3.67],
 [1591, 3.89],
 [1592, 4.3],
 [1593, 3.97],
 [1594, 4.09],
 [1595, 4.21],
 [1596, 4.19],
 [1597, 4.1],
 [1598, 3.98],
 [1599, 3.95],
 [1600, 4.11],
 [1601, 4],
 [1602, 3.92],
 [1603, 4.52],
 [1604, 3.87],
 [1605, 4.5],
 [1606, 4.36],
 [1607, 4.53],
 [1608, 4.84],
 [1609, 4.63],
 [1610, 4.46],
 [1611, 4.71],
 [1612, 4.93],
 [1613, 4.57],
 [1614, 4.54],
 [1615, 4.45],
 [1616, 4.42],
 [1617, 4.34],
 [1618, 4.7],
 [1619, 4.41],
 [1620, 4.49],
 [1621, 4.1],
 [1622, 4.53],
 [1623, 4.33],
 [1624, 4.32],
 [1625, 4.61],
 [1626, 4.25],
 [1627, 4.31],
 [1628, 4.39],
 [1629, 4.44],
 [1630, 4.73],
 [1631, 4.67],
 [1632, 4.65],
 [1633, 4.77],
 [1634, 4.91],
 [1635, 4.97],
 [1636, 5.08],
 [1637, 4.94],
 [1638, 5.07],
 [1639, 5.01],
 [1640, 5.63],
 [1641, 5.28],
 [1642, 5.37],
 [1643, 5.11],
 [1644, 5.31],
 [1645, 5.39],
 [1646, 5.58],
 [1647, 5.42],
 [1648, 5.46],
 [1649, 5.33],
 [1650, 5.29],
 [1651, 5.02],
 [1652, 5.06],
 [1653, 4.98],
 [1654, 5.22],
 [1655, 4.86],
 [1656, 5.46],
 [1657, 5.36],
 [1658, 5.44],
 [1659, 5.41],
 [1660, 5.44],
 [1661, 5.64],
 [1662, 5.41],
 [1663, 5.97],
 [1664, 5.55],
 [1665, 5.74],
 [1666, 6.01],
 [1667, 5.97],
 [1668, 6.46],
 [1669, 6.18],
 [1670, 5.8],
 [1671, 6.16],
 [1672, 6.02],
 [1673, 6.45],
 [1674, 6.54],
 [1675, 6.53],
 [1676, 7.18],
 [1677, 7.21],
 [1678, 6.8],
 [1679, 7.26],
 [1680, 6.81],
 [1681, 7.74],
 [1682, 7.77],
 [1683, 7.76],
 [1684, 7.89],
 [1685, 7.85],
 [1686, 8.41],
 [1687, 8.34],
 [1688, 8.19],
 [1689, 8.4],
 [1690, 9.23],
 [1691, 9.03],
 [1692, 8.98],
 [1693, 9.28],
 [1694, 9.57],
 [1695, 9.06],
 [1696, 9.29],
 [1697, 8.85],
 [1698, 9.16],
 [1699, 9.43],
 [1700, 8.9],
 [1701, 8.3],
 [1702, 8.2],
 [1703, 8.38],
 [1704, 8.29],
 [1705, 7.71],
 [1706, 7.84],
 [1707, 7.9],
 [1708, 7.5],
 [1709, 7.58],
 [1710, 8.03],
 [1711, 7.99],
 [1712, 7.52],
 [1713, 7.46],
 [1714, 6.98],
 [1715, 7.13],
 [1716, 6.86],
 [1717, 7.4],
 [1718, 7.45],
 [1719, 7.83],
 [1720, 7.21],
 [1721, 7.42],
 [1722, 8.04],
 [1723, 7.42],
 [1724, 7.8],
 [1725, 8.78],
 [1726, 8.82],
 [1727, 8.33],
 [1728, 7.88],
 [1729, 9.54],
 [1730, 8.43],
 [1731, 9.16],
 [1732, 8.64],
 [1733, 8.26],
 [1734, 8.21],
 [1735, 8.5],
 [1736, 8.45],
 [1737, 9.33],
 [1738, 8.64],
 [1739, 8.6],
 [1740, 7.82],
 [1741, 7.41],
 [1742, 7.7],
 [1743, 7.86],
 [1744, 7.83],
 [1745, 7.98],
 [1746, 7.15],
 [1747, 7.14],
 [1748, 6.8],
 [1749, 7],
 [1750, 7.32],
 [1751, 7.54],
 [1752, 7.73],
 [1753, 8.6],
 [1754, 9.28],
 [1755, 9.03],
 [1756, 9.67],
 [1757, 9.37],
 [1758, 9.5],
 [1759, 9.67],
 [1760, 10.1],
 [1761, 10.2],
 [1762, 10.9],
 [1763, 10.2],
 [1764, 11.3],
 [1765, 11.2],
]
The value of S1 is 7.9 deg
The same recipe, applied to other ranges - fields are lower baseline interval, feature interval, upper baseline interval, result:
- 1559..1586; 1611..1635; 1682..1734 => 4.9 deg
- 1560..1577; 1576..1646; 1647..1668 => 7.1 deg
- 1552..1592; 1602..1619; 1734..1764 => 1.9 deg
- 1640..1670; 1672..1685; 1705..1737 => -1.6 deg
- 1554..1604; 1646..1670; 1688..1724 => 4.0 deg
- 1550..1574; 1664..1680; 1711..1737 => 0.9 deg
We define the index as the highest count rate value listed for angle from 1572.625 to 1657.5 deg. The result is 5.63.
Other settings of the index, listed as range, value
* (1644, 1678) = 7.21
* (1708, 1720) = 8.03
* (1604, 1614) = 4.93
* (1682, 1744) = 9.57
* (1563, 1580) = 4.84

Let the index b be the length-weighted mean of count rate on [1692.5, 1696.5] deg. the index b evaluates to 9.3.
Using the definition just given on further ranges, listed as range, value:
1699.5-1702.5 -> 8.47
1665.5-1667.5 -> 5.99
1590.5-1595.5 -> 4.09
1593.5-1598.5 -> 4.11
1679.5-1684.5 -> 7.59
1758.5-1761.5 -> 9.99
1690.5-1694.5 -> 9.21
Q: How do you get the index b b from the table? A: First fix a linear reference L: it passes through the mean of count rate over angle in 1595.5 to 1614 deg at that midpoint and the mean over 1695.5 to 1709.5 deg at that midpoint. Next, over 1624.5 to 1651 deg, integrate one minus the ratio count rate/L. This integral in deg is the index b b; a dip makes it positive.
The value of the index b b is 3.3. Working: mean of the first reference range 4.35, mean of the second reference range 8.38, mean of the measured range 5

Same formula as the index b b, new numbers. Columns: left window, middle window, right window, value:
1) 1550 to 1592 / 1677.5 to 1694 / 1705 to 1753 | -3.1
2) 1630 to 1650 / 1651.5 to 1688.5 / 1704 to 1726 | -1.3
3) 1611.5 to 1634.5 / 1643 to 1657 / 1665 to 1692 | 1.4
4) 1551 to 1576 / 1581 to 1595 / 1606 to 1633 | 1.7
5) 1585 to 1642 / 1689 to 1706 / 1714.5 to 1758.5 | -4.6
